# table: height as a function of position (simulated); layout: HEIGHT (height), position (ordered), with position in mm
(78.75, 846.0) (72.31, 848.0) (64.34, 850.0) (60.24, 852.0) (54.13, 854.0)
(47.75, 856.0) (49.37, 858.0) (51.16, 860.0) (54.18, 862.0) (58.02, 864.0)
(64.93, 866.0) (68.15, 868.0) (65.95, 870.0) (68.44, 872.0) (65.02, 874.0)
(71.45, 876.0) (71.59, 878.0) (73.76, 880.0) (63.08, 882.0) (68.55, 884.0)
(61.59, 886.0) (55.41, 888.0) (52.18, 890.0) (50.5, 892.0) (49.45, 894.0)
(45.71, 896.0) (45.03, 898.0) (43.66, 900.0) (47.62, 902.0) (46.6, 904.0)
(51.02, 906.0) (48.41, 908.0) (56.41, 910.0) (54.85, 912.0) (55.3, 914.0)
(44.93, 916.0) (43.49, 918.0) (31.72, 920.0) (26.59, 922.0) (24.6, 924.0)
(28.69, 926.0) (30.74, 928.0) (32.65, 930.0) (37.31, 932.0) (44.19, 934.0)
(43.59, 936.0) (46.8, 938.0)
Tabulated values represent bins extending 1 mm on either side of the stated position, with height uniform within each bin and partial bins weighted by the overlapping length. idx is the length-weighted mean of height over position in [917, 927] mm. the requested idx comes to 31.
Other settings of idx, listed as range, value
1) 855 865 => 52.1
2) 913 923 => 40.4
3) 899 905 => 46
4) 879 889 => 64.5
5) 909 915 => 55.5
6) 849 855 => 59.6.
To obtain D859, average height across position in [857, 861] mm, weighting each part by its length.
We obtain 50.3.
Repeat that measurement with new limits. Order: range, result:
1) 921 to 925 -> 25.6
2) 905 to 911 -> 51.9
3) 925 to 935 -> 34.7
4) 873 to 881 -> 70.5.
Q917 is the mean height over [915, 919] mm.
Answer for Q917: 44.2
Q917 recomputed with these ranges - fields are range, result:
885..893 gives 54.9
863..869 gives 63.7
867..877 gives 67.8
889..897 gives 49.5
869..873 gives 67.2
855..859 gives 48.6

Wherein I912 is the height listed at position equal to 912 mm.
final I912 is 54.85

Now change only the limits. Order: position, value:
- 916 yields 44.93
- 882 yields 63.08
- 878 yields 71.59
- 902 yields 47.62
